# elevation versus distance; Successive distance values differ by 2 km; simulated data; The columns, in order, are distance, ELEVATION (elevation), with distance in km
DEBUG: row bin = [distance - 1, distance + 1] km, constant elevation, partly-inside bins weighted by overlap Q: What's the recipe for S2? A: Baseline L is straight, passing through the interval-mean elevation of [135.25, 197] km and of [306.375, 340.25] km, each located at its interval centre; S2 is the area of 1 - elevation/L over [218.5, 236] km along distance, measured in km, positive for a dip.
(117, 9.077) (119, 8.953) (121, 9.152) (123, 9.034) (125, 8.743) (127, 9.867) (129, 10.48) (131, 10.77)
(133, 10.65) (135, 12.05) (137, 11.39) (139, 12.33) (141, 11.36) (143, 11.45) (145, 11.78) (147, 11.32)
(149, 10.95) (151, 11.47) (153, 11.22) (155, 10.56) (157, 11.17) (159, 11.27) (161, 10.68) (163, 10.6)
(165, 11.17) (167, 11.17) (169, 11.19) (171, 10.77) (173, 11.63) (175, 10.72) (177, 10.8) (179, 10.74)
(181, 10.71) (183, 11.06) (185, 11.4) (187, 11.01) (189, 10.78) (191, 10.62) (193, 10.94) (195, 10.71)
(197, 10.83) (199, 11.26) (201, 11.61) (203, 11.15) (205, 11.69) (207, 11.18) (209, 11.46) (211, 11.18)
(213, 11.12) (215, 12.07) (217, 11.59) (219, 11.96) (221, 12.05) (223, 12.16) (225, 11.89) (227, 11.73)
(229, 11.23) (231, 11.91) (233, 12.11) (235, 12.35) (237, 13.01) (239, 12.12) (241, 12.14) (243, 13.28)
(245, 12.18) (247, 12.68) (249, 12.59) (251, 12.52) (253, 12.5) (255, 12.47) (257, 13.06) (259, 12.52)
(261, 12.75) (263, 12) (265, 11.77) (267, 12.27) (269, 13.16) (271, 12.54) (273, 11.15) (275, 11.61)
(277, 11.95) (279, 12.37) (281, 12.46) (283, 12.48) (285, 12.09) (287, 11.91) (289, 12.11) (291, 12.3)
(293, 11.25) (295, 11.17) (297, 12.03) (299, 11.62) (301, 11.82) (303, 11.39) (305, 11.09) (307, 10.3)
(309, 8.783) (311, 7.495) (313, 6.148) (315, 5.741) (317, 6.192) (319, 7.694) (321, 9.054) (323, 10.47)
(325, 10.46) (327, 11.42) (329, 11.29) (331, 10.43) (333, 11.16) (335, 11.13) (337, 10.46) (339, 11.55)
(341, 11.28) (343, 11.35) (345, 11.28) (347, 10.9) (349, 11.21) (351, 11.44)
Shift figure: -2.49 km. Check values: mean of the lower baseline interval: 11.1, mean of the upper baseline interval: 9.4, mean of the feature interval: 11.9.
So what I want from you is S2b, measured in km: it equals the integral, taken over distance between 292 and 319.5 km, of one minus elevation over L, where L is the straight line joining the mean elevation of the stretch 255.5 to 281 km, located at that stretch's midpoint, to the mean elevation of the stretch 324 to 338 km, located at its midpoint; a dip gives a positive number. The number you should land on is 4.74 km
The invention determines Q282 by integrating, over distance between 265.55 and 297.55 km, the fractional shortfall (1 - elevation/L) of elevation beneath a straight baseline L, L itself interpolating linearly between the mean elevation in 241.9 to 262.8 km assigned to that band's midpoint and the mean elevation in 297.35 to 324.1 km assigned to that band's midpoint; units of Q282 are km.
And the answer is -3.5 km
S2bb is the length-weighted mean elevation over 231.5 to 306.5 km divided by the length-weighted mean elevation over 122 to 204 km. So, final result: 1.11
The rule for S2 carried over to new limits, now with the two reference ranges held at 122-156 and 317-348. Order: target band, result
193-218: -1.2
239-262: -4.1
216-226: -1.1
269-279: -1.3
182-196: -0.2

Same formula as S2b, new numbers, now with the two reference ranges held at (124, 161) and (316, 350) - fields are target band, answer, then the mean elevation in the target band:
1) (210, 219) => -0.6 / 11.5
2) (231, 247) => -2.5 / 12.4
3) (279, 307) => -3.3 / 11.8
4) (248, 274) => -4.3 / 12.4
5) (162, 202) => -0.3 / 11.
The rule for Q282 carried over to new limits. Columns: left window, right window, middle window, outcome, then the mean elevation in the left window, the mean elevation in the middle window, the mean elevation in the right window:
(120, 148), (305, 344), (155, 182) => -1.06 km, 10.7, 11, 9.64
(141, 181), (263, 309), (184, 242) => -0.91 km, 11.1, 11.6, 11.8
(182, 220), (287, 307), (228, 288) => -4.50 km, 11.2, 12.3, 11.6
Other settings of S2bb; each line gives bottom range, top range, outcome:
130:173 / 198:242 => 1.05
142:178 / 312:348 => 0.89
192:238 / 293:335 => 0.85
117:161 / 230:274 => 1.16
